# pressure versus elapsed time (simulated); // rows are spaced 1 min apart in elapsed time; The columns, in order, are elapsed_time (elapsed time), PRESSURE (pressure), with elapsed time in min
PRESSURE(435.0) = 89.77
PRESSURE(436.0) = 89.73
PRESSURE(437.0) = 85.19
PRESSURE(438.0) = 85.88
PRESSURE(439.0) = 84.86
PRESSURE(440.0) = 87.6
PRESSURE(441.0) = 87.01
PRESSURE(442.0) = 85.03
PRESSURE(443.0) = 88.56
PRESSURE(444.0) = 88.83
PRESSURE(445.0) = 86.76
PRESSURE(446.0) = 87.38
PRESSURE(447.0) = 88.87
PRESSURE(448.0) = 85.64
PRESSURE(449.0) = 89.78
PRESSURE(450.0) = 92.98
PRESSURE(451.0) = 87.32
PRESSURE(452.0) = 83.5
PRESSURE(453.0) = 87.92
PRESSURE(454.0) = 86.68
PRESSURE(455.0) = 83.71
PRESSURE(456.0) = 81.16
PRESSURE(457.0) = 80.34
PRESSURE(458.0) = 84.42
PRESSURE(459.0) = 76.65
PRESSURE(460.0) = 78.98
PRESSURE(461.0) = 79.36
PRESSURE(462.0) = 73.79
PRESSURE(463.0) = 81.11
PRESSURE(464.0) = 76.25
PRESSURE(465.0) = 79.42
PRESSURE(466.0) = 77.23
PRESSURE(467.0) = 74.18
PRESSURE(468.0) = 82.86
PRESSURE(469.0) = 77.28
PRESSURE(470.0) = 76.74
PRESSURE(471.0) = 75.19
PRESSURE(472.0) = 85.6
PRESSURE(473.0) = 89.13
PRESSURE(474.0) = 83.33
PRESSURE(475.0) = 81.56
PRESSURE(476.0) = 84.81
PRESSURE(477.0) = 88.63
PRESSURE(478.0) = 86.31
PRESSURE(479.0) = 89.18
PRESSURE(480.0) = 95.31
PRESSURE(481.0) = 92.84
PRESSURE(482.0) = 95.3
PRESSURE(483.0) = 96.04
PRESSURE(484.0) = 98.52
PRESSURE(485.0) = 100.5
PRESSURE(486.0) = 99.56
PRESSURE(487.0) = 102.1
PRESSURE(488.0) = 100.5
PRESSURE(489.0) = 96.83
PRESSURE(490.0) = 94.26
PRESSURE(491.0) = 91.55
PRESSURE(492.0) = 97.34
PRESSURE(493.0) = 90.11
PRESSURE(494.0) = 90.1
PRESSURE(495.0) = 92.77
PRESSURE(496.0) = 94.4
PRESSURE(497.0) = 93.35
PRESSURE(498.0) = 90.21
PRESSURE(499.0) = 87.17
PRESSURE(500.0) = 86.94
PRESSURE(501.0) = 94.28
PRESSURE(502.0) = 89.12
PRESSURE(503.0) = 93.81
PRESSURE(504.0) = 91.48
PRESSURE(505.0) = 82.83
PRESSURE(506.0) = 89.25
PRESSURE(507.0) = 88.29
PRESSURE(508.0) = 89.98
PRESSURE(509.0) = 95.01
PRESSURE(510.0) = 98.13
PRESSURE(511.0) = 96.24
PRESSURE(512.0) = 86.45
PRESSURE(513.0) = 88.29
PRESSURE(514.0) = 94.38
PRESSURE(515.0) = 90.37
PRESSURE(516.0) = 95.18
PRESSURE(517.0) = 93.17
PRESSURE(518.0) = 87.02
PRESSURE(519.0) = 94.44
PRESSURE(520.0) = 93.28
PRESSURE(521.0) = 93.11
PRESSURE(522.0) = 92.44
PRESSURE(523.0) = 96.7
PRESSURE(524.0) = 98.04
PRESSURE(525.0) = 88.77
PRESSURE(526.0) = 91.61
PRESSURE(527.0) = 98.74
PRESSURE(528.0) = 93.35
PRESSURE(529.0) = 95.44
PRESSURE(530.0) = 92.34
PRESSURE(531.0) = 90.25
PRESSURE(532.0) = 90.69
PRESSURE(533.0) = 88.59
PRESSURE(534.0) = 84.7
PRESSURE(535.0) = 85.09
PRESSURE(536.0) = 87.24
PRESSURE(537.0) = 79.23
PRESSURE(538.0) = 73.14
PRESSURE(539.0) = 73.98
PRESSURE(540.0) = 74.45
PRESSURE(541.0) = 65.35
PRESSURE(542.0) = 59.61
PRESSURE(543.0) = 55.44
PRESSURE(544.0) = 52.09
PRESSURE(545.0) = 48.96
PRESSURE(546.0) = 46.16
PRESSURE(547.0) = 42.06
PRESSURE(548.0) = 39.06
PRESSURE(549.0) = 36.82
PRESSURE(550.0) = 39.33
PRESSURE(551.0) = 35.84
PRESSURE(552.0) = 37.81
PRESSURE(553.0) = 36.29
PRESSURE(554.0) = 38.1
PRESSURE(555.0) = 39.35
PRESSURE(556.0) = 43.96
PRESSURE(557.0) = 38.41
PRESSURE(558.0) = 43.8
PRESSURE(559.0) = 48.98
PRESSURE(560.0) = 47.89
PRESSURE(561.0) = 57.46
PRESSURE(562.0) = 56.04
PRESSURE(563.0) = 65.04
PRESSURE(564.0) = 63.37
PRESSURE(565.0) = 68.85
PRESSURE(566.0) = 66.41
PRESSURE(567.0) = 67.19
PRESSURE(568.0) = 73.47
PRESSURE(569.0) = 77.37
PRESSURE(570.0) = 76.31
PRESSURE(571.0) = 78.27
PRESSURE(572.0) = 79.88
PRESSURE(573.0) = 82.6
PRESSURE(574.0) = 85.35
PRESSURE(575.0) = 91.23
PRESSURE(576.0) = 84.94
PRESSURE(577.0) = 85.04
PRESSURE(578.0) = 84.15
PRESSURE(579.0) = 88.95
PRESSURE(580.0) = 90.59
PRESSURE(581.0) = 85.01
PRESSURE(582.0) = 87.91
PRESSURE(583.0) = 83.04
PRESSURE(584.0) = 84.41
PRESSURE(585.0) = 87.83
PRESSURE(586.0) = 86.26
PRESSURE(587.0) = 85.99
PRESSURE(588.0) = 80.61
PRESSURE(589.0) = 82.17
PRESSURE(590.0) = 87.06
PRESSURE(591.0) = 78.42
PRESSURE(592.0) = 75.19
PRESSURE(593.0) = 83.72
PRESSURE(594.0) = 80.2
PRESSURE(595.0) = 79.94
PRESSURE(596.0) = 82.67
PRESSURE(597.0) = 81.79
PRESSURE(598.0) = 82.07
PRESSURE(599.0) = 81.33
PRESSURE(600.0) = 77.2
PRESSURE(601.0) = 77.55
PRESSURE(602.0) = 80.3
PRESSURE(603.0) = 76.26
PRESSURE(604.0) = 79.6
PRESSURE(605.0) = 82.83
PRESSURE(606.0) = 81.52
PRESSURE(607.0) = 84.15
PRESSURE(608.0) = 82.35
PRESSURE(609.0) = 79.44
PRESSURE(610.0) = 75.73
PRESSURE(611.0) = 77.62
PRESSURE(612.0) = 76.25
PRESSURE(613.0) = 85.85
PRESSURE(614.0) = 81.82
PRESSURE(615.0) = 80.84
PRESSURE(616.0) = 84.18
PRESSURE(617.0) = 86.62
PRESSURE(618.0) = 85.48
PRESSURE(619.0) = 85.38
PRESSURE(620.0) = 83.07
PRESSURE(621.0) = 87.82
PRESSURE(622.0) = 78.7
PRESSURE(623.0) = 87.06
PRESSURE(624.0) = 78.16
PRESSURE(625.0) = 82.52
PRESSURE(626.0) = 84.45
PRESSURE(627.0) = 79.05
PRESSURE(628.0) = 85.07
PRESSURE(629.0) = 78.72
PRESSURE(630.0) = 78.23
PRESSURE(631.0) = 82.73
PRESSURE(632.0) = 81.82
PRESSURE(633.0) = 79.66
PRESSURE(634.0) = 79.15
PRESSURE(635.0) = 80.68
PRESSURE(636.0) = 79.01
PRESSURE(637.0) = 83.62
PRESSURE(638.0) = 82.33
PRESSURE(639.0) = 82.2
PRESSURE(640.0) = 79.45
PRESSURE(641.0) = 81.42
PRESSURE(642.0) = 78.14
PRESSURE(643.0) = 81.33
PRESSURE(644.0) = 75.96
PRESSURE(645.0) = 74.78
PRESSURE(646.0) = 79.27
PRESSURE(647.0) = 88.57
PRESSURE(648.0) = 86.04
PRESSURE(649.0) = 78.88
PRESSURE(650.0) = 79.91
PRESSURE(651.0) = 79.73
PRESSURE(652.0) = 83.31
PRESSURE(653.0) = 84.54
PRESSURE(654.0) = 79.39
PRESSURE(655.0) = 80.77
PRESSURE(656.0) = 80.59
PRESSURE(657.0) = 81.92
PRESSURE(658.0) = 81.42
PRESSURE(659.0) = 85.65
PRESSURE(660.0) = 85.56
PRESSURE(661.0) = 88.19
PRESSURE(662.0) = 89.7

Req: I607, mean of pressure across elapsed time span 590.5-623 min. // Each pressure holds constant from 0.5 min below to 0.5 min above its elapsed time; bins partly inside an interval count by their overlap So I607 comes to 81.2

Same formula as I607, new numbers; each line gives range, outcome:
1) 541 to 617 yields 70.6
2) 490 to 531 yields 92.1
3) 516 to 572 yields 69.1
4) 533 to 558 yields 55.1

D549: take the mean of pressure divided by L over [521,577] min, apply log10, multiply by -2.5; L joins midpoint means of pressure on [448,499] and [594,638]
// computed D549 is 0.23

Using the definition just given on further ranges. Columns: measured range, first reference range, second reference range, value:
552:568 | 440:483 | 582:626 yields 0.50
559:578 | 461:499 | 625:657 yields 0.17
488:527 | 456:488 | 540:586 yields -0.20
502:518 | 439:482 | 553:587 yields -0.17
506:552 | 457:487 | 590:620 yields 0.06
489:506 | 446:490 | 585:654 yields -0.07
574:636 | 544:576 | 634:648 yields -0.18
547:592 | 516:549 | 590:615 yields 0.18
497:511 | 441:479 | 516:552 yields -0.15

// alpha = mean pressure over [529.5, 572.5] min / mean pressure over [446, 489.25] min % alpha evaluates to 0.71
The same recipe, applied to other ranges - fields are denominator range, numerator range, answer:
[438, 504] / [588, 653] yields 0.93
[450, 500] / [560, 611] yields 0.91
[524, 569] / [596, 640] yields 1.27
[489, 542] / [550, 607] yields 0.81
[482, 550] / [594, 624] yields 0.95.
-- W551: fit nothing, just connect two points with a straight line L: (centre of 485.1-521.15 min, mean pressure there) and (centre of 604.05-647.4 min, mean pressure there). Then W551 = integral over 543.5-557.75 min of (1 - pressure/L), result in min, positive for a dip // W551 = 7.62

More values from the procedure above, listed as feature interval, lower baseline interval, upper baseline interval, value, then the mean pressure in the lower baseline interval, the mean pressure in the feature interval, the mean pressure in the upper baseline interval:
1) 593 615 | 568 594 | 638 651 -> 0.53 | 83.4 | 80.4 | 80.5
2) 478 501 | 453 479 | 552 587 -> -4.54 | 81.3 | 94.1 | 69.6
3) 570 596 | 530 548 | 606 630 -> -2.37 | 70.2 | 83.8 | 82.1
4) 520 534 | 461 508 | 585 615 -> -1.14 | 88.6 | 92.8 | 81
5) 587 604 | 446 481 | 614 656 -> 0.31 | 83.3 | 80.5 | 81.6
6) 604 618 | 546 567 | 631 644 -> -2.35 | 47.7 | 81.6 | 80.6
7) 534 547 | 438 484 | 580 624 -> 2.63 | 84.7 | 66.5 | 82.2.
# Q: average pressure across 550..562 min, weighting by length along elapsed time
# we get 43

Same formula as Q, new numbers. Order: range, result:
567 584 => 82.9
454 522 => 88.6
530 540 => 83.6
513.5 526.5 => 93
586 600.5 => 81.5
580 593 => 83.9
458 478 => 80.4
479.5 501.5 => 94.5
